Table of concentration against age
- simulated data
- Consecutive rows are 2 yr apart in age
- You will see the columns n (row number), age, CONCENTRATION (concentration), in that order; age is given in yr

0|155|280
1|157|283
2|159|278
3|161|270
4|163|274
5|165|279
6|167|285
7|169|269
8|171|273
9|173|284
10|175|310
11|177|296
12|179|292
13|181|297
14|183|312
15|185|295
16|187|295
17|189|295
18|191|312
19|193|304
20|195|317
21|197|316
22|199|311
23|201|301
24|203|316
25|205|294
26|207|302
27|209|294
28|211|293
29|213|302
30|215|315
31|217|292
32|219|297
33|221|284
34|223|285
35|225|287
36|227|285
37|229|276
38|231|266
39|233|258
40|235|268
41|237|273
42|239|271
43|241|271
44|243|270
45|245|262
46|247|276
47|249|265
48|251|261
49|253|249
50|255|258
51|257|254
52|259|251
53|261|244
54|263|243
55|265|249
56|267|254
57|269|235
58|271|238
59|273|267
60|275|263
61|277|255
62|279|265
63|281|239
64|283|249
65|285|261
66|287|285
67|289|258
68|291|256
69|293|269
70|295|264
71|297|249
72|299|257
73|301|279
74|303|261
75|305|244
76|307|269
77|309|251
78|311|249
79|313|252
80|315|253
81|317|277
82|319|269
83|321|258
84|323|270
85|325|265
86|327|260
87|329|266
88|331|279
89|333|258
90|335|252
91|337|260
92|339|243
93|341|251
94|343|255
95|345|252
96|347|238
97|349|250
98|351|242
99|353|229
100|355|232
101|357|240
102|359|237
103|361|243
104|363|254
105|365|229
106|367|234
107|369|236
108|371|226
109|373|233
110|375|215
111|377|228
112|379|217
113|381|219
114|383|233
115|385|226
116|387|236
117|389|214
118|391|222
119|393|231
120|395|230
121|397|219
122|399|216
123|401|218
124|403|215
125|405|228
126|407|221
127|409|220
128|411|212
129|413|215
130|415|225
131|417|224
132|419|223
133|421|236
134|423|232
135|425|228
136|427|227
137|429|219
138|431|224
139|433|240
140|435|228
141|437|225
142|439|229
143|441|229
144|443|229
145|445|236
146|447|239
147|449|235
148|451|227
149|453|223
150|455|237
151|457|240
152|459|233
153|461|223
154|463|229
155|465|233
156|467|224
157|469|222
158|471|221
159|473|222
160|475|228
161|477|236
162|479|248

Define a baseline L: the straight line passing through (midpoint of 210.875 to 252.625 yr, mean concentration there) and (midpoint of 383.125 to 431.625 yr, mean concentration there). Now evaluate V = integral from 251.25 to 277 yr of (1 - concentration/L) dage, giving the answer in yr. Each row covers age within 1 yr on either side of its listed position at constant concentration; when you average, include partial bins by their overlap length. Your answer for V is 1.65 yr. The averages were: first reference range 278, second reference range 224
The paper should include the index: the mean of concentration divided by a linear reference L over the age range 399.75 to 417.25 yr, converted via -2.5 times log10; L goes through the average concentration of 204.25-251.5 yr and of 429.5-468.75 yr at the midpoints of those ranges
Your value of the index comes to 0.10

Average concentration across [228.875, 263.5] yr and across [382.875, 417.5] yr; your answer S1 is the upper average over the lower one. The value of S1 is 0.85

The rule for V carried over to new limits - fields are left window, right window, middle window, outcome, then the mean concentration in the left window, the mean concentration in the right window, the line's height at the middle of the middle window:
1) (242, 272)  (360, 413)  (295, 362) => -4.5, 254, 226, 238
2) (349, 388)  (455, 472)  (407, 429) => 0.6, 233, 229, 230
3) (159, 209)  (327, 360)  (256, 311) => 2.2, 295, 249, 267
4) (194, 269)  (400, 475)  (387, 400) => 0.8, 278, 227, 238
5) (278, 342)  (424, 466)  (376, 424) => 3.3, 260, 230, 240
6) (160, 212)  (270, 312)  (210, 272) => 1.7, 296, 258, 276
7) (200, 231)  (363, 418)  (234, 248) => 0.7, 294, 224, 284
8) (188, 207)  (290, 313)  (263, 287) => 1.6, 307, 259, 271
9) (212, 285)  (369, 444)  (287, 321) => -1.2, 266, 225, 252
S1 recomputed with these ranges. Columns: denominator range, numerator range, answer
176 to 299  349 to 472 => 0.83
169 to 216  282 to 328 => 0.87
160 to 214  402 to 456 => 0.77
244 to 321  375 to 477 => 0.88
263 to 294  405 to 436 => 0.88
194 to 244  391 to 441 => 0.77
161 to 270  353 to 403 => 0.81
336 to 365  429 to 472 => 0.94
